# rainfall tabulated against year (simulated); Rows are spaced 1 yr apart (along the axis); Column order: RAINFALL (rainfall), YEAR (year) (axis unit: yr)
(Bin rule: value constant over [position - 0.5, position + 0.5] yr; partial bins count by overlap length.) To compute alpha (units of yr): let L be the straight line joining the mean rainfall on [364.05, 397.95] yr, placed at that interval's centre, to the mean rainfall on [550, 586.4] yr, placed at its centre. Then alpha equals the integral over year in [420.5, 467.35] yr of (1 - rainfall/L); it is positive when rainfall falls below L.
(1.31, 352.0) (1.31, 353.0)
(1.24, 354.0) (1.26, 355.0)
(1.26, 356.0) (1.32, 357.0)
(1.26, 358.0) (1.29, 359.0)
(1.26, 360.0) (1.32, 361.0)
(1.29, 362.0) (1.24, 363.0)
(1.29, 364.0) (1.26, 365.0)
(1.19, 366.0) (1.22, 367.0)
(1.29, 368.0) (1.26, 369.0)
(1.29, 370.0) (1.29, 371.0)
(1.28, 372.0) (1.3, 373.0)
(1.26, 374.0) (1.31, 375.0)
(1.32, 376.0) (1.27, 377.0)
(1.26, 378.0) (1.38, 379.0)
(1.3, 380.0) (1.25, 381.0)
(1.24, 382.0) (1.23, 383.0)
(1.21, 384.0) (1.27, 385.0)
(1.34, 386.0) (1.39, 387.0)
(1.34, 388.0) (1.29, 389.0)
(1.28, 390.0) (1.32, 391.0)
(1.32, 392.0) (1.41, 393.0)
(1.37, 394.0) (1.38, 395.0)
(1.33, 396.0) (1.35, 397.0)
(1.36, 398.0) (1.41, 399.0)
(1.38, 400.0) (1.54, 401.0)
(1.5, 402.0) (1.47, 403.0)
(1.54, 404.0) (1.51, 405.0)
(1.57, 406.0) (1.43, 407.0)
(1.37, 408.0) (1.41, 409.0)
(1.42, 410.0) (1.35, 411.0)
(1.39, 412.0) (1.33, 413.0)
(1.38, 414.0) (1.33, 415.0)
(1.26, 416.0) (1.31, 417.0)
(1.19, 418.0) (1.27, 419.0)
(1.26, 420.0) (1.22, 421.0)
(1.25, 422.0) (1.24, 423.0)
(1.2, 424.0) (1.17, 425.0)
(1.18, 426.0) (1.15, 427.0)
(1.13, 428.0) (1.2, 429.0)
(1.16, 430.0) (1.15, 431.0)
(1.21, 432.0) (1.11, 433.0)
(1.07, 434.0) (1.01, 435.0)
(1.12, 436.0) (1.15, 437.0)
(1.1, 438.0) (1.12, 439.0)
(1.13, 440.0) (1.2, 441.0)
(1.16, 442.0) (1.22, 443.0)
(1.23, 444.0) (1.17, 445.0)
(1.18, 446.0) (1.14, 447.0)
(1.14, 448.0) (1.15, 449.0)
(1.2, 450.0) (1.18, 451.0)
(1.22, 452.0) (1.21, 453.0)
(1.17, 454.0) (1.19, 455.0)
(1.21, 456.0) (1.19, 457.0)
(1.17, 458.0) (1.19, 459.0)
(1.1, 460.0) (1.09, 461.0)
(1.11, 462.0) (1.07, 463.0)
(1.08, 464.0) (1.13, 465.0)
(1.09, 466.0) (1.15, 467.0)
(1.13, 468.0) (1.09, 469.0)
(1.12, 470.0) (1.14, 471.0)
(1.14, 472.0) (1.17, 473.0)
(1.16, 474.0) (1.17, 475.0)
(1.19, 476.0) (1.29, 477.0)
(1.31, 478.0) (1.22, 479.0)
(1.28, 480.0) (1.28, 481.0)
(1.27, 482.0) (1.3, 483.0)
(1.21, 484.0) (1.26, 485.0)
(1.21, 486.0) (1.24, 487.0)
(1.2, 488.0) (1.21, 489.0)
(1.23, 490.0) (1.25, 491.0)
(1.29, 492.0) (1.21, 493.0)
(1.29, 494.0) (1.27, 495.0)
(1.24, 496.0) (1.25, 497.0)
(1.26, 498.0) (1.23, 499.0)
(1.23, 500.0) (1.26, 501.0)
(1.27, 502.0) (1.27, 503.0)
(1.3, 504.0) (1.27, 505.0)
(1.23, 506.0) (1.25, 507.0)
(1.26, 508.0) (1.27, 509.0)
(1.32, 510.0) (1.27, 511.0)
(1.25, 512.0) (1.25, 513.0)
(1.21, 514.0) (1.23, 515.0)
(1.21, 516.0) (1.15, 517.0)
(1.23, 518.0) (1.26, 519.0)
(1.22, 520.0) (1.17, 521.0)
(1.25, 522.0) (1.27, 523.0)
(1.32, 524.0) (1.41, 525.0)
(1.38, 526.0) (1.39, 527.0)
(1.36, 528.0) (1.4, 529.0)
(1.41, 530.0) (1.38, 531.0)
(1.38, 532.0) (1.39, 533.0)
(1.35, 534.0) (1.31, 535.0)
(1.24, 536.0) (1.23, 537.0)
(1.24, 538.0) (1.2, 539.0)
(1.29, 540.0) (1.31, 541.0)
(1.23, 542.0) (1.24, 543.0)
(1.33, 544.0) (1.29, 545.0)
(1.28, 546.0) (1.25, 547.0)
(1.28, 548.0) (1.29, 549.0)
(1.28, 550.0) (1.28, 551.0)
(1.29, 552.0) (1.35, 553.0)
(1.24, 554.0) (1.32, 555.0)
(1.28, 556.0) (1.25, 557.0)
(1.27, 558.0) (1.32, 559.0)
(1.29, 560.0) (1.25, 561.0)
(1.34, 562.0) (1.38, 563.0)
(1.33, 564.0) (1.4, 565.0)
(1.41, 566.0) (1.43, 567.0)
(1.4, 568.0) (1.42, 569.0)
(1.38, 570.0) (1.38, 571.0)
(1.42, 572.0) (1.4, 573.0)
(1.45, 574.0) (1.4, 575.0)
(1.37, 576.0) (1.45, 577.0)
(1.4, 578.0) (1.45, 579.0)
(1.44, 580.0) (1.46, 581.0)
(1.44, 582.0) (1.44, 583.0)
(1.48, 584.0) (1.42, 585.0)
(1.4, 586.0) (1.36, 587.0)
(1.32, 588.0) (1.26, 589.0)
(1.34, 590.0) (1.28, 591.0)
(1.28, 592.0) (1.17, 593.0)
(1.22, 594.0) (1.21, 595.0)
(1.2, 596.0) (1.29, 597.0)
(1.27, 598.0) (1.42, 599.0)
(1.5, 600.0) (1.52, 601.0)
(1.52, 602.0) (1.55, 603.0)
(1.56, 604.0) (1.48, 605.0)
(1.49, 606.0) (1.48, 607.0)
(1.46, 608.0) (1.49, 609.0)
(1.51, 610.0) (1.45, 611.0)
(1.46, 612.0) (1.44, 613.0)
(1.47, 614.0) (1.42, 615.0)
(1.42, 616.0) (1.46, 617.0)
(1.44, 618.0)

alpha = 5.8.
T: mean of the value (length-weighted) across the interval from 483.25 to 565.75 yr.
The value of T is 1.28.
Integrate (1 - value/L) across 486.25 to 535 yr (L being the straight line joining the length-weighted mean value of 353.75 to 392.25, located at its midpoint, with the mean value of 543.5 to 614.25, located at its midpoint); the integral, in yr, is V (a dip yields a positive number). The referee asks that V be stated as 2.4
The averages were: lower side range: 1.28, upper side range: 1.37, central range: 1.28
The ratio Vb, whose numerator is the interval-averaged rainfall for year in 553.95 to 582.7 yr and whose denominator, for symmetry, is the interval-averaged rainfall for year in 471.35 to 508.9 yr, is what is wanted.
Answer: 1.11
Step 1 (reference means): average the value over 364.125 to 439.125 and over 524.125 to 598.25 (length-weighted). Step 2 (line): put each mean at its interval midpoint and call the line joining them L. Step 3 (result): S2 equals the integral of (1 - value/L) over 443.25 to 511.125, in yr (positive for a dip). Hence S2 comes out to 5.4 yr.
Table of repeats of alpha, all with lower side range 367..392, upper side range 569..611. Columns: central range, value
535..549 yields 1.1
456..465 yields 1.4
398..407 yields -1.2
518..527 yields 0.5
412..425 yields 0.4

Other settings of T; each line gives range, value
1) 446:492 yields 1.18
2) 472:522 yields 1.24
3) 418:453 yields 1.17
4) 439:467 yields 1.16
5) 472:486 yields 1.23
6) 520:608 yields 1.35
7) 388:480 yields 1.24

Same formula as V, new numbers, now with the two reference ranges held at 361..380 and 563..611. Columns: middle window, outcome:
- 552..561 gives 0.6 yr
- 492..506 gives 1.0 yr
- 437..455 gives 2.0 yr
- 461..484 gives 2.8 yr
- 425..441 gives 2.2 yr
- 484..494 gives 0.8 yr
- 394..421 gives -1.7 yr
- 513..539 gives 1.4 yr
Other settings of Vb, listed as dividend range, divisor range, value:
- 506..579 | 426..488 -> 1.12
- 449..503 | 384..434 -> 0.91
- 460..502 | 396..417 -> 0.85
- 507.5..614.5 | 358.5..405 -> 1.02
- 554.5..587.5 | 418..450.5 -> 1.18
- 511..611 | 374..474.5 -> 1.08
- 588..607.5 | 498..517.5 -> 1.10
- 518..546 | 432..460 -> 1.12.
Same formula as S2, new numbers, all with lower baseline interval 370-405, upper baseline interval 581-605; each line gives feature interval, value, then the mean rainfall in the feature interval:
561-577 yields -0.3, 1.39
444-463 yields 2.6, 1.17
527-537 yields 0.1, 1.35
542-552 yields 0.6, 1.28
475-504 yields 2.3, 1.25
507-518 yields 0.9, 1.24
